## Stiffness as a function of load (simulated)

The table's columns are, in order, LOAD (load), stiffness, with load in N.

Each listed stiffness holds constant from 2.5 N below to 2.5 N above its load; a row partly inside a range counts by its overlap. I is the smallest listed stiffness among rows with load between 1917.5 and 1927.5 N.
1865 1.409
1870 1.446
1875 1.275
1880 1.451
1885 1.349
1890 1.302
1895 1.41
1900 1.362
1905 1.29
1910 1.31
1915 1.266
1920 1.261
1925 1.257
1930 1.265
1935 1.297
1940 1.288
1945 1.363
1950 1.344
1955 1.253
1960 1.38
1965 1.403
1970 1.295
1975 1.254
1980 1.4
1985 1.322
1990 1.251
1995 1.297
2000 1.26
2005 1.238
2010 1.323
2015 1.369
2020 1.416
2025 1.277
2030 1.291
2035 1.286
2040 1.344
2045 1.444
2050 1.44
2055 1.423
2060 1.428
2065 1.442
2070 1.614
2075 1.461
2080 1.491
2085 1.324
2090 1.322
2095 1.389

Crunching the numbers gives 1.257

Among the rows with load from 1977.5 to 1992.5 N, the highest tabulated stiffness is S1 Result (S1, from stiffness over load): 1.4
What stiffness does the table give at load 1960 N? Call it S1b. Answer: 1.38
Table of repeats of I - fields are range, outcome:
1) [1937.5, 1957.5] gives 1.253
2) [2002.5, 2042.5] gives 1.238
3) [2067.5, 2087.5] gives 1.324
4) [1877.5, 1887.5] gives 1.349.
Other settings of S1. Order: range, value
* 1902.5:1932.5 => 1.31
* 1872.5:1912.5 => 1.451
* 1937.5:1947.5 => 1.363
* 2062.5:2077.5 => 1.614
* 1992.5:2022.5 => 1.416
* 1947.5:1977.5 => 1.403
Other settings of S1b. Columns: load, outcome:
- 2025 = 1.277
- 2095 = 1.389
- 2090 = 1.322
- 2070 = 1.614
